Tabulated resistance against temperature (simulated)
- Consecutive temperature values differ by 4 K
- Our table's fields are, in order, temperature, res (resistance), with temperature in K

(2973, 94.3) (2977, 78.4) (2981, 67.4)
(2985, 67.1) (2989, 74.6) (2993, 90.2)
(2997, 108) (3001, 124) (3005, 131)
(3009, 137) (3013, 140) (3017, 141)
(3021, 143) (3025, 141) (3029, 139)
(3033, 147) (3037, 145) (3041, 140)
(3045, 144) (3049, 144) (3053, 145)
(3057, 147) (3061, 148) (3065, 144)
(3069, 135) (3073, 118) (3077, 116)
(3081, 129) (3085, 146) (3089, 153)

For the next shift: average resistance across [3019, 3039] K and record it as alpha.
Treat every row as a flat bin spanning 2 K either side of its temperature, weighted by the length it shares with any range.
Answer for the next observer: 143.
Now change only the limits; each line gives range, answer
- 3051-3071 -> 144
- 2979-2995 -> 74.8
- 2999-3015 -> 133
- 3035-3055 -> 144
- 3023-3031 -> 140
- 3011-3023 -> 141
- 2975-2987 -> 71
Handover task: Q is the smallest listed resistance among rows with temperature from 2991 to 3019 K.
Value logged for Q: 90.2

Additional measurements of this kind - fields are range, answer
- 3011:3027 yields 140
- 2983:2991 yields 67.1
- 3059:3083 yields 116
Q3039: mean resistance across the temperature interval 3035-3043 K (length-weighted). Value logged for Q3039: 142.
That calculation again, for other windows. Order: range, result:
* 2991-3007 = 113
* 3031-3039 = 146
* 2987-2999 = 90.9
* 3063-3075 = 132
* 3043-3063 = 146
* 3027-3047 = 143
